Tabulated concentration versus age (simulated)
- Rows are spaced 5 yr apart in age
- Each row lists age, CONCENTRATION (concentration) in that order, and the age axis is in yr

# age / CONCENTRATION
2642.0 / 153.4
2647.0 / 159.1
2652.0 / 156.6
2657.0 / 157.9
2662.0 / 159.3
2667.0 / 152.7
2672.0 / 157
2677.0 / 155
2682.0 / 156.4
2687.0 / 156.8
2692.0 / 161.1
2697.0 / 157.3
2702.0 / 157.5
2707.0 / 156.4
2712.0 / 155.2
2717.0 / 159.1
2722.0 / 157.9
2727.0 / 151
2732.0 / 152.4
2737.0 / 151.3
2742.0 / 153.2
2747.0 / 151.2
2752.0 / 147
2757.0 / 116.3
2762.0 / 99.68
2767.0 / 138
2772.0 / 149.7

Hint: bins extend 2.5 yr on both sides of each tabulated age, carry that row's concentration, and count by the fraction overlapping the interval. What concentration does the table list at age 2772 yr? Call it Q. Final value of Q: 149.7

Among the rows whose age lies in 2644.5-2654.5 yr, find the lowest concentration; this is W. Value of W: 156.6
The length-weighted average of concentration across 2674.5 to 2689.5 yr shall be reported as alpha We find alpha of 156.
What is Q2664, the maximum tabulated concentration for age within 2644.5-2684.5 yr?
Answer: 159.3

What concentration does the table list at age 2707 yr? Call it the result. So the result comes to 156.4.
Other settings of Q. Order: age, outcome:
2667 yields 152.7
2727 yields 151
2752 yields 147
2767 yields 138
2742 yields 153.2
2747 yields 151.2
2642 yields 153.4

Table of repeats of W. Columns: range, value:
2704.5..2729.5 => 151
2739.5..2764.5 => 99.68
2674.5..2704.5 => 155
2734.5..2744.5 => 151.3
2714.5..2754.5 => 147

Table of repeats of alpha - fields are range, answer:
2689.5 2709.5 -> 158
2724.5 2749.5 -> 152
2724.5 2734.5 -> 152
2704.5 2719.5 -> 157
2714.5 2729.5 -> 156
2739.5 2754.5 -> 150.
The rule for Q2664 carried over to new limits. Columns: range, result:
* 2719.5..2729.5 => 157.9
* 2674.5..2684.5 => 156.4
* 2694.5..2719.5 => 159.1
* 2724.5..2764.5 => 153.2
